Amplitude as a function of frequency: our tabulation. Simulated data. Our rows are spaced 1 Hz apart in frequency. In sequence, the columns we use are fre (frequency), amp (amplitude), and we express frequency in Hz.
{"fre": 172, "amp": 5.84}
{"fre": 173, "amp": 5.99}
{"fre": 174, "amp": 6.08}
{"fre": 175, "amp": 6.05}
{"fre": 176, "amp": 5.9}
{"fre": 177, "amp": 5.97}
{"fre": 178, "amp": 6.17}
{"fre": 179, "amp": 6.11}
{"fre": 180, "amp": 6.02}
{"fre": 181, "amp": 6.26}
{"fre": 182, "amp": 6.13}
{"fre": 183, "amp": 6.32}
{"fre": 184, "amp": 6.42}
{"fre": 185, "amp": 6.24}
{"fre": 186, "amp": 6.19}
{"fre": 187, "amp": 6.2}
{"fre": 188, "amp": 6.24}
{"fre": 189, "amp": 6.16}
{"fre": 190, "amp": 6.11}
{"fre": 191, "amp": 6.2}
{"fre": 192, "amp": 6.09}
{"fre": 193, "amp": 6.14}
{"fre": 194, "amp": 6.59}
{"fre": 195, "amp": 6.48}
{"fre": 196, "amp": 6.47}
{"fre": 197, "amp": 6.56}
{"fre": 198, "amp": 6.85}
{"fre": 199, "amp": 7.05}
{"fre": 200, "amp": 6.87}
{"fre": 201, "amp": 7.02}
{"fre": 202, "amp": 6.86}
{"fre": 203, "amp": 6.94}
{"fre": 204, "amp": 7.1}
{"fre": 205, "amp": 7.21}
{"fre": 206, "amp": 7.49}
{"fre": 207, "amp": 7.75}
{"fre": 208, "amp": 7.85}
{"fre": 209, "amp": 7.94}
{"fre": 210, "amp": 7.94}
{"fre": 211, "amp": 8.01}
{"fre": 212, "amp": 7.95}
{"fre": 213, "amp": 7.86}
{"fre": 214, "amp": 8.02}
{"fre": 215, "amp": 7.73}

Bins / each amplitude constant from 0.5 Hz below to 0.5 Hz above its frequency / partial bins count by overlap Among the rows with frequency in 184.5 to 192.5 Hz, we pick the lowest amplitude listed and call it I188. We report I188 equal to 6.09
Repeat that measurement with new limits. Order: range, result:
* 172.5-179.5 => 5.9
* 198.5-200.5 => 6.87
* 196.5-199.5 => 6.56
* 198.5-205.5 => 6.86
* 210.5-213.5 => 7.86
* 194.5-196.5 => 6.47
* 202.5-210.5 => 6.94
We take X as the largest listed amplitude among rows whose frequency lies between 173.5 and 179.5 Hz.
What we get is 6.17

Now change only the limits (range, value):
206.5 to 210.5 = 7.94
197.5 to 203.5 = 7.05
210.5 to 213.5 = 8.01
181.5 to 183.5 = 6.32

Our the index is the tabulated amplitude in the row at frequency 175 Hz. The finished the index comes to 6.05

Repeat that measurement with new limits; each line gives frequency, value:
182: 6.13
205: 7.21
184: 6.42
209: 7.94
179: 6.11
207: 7.75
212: 7.95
